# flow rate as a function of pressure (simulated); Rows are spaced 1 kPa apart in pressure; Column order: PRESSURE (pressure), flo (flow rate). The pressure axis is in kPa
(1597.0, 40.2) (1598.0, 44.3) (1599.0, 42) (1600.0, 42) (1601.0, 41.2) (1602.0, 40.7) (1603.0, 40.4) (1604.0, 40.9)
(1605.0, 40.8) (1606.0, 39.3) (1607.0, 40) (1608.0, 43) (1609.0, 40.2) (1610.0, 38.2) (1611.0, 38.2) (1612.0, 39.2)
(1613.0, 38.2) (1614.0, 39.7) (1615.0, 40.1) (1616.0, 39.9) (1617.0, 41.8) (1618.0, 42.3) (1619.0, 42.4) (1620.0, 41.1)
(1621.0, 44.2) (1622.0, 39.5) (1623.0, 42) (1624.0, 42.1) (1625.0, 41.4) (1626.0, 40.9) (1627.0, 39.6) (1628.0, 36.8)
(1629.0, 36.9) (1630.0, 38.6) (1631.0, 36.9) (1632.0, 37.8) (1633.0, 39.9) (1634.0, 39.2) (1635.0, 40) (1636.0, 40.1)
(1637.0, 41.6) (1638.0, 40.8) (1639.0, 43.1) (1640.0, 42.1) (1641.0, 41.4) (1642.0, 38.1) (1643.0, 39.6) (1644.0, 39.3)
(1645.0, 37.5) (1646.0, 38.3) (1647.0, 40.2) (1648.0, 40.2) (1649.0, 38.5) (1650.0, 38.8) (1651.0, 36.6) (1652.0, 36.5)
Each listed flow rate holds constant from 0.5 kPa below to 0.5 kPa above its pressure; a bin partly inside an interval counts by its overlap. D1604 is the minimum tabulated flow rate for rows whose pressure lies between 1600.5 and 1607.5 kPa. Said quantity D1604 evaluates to 39.3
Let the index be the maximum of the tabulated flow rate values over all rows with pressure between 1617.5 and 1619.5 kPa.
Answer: 42.4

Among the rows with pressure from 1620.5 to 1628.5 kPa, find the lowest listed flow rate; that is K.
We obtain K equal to 36.8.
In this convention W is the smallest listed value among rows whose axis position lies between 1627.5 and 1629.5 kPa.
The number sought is 36.8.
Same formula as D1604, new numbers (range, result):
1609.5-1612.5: 38.2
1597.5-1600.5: 42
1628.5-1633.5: 36.9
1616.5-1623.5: 39.5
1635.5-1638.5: 40.1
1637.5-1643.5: 38.1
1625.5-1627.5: 39.6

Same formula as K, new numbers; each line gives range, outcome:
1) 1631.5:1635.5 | 37.8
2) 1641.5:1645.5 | 37.5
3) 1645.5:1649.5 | 38.3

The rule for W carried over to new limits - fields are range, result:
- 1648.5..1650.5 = 38.5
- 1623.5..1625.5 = 41.4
